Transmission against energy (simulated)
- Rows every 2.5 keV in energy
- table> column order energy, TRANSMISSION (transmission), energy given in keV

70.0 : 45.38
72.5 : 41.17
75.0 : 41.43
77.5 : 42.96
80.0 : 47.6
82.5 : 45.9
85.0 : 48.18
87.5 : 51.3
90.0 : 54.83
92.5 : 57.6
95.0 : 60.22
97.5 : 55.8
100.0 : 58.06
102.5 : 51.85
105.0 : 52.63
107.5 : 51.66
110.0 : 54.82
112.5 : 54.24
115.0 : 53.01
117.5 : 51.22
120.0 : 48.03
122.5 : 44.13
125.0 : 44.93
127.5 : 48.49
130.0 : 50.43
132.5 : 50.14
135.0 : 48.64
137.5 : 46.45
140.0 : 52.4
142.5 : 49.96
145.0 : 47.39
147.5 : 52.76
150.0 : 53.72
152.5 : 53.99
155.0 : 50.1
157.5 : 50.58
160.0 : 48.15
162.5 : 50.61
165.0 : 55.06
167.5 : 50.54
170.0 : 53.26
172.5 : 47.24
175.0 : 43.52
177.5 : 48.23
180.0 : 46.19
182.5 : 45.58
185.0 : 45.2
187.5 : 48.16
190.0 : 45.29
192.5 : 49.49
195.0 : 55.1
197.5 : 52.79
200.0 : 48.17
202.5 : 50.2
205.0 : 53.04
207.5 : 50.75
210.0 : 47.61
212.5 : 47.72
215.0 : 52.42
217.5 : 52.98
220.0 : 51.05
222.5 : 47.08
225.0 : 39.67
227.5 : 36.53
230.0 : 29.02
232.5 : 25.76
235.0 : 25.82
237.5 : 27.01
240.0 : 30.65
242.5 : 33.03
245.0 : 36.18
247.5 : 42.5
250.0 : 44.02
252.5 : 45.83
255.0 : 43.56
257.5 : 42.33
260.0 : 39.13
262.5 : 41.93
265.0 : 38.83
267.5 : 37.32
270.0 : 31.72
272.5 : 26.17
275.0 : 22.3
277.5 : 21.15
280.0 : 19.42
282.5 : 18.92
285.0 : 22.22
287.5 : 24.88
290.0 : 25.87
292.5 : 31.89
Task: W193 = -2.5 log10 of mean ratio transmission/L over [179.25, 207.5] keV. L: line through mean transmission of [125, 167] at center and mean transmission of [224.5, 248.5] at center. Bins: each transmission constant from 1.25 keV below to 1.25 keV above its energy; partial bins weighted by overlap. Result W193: -0.20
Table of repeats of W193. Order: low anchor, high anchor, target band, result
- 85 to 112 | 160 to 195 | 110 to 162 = 0.035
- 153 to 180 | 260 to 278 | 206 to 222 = -0.206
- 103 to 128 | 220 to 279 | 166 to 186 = -0.094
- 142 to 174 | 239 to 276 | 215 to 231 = -0.041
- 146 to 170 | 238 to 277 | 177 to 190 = 0.032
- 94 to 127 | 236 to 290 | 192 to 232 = -0.201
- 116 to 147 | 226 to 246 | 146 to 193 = -0.174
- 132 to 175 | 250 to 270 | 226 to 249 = 0.314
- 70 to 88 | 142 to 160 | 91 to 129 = -0.104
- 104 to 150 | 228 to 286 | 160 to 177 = -0.122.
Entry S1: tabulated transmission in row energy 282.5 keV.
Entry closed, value 18.92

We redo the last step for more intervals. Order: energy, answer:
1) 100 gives 58.06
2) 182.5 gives 45.58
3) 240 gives 30.65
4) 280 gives 19.42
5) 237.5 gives 27.01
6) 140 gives 52.4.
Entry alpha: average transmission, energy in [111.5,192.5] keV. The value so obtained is 49.3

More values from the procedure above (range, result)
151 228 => 49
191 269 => 42.5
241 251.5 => 38.9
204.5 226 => 49.1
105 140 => 49.9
